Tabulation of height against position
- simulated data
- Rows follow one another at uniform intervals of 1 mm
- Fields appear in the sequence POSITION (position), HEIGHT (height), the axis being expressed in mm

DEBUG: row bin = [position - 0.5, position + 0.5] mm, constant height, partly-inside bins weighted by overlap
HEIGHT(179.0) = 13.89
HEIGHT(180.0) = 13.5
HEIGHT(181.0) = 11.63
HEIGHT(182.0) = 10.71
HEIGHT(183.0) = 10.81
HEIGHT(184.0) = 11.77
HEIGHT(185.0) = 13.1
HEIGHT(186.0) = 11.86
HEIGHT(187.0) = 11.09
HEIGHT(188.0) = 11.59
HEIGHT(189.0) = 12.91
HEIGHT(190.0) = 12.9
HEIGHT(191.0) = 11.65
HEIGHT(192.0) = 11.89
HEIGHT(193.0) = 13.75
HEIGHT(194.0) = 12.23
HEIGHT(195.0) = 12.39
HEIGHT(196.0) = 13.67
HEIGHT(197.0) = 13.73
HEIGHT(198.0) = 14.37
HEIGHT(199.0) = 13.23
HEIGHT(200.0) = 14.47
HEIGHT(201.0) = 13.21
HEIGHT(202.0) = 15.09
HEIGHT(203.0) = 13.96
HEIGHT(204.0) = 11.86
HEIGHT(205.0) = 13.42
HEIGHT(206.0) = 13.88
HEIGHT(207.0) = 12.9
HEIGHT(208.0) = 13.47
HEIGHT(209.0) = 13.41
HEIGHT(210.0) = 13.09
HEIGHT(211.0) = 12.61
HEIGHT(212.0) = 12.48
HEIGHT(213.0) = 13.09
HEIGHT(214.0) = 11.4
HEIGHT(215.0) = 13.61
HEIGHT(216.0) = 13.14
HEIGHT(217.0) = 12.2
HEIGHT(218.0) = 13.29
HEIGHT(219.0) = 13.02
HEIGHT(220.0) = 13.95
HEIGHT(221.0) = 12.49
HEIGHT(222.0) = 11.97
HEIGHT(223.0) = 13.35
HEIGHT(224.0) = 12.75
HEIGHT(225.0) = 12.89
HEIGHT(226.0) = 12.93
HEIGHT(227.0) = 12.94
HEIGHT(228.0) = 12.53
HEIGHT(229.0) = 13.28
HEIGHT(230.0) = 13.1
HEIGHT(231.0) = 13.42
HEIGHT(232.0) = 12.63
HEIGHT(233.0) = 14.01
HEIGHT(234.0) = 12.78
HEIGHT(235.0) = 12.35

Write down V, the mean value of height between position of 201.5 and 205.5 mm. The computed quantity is 13.6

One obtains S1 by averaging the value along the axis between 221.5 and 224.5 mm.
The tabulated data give 12.7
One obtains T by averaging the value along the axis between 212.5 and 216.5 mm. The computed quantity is 12.8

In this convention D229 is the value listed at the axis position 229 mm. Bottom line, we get 13.28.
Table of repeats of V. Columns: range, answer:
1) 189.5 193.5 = 12.5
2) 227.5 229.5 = 12.9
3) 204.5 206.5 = 13.7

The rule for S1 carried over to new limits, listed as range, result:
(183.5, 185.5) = 12.4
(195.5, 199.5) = 13.8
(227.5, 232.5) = 13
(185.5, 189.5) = 11.9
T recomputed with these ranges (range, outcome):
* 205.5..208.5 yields 13.4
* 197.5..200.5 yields 14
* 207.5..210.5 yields 13.3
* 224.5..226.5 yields 12.9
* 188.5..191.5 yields 12.5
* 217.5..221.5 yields 13.2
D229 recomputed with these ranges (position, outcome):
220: 13.95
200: 14.47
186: 11.86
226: 12.93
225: 12.89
